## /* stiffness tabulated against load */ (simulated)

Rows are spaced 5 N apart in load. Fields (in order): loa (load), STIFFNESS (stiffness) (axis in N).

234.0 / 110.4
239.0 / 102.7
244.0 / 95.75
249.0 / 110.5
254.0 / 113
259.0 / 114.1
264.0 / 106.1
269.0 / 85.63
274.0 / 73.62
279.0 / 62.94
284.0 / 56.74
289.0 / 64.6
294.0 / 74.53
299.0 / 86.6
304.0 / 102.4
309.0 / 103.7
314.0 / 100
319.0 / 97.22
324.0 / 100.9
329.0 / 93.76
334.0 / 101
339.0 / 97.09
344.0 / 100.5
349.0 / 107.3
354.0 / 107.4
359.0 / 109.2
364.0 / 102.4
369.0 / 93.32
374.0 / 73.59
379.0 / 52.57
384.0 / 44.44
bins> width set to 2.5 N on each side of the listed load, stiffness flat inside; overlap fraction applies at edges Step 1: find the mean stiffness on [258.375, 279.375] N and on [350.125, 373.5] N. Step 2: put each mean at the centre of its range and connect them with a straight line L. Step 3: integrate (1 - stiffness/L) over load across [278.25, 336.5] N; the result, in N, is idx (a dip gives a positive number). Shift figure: 3.9 N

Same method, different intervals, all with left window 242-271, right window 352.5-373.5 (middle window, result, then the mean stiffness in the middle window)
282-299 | 5.68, 68.7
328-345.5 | 0.50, 98.3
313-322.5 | 0.32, 98.6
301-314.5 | 0.09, 102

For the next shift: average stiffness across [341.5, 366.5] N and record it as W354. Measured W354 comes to 105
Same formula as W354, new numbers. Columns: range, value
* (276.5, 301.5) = 69.1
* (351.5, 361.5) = 108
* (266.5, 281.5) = 74.1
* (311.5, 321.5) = 98.6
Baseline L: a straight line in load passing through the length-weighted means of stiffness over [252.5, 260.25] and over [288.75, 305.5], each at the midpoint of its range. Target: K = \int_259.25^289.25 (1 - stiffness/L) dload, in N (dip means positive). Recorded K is 6.7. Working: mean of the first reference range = 114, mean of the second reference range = 83.2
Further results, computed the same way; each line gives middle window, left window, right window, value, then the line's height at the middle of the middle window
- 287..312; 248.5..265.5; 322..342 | 4.0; 104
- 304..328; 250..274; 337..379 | -0.4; 98.6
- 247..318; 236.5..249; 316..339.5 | 7.3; 99.9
